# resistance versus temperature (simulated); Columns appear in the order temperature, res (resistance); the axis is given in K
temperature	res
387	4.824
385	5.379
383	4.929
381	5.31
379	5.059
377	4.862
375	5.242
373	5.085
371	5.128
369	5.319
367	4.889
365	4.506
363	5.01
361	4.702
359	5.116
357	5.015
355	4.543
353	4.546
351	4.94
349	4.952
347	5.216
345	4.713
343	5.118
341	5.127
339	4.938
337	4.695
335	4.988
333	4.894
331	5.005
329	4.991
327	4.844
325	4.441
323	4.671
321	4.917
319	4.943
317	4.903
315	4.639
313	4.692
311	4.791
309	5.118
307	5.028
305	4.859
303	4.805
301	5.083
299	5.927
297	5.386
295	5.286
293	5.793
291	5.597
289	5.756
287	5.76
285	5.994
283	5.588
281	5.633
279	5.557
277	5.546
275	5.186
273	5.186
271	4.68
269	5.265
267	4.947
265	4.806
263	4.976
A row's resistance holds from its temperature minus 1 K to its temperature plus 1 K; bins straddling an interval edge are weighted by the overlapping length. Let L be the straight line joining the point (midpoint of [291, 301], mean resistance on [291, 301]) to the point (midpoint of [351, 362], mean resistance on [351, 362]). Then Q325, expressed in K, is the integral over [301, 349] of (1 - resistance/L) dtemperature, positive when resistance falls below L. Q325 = 2.7 K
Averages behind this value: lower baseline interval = 5.55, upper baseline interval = 4.8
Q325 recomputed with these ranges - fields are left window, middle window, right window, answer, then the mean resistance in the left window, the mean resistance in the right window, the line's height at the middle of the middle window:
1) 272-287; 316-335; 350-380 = 1.31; 5.54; 4.93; 5.21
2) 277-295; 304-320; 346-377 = 1.63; 5.68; 4.94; 5.42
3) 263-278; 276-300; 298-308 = -2.53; 5.08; 5.14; 5.11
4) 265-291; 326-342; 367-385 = 0.94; 5.41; 5.12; 5.24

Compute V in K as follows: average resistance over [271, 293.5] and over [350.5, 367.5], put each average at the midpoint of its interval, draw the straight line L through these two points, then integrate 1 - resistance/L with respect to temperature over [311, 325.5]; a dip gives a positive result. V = 1.2 K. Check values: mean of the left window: 5.55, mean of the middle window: 4.76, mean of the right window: 4.8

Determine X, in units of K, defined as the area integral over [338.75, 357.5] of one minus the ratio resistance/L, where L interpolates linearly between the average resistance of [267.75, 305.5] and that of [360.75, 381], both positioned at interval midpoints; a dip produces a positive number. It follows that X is 0.78 K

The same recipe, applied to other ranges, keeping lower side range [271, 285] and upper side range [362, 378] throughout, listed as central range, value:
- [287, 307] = -0.2 K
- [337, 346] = 0.3 K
